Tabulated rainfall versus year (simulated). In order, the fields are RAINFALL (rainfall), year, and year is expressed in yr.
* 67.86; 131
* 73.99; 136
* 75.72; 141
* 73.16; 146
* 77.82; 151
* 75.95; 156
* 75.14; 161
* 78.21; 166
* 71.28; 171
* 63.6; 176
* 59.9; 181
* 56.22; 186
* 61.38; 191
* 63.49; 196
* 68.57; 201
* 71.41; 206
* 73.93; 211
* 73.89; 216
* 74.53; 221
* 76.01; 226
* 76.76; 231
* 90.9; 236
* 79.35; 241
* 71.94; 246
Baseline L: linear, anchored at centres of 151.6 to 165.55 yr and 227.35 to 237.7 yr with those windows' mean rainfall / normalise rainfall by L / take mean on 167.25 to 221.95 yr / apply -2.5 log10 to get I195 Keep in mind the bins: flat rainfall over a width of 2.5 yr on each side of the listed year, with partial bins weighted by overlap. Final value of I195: 0.18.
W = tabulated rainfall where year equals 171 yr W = 71.28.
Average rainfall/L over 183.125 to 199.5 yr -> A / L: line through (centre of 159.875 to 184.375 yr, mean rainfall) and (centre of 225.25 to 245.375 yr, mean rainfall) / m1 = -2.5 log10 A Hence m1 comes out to 0.19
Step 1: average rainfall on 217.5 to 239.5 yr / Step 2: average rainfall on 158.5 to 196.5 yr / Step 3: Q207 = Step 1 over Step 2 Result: 1.20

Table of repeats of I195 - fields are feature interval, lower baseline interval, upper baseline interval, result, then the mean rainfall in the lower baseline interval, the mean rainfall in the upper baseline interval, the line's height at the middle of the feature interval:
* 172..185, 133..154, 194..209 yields 0.14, 75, 68.2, 70.9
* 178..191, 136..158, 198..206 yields 0.20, 75.5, 69.1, 71.2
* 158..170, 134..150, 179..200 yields -0.12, 74.6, 60.9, 68.2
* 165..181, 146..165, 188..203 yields 0.04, 76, 64.1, 70.8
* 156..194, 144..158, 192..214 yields 0.09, 75.7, 68.9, 72.6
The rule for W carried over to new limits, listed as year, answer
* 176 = 63.6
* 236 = 90.9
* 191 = 61.38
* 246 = 71.94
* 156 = 75.95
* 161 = 75.14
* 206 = 71.41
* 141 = 75.72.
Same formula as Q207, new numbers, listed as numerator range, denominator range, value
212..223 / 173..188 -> 1.23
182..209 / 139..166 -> 0.85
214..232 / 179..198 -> 1.25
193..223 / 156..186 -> 1.02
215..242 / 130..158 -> 1.06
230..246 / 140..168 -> 1.07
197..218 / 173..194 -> 1.18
